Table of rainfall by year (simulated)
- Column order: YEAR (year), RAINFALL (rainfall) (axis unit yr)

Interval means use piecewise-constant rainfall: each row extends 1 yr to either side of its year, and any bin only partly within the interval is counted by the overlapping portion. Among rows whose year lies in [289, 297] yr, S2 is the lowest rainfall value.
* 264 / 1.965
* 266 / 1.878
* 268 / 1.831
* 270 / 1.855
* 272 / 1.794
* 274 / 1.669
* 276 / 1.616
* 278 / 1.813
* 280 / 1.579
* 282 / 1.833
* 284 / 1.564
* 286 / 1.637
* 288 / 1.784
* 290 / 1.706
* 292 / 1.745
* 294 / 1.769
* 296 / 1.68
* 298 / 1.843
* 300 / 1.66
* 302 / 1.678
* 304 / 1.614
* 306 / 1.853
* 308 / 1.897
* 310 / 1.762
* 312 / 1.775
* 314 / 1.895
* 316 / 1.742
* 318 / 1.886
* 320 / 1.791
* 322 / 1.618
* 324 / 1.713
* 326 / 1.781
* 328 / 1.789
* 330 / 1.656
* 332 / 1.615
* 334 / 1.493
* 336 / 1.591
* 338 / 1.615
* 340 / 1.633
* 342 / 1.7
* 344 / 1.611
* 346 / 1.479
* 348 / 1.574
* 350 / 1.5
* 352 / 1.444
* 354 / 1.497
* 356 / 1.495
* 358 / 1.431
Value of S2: 1.68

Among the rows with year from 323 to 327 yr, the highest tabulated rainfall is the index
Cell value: 1.781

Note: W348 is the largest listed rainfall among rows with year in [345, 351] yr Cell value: 1.574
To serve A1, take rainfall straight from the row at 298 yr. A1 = 1.843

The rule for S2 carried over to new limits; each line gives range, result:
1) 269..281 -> 1.579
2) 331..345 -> 1.493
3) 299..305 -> 1.614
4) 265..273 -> 1.794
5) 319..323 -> 1.618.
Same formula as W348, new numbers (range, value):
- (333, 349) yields 1.7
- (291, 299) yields 1.843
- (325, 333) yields 1.789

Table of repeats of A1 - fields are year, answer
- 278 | 1.813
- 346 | 1.479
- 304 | 1.614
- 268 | 1.831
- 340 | 1.633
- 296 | 1.68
